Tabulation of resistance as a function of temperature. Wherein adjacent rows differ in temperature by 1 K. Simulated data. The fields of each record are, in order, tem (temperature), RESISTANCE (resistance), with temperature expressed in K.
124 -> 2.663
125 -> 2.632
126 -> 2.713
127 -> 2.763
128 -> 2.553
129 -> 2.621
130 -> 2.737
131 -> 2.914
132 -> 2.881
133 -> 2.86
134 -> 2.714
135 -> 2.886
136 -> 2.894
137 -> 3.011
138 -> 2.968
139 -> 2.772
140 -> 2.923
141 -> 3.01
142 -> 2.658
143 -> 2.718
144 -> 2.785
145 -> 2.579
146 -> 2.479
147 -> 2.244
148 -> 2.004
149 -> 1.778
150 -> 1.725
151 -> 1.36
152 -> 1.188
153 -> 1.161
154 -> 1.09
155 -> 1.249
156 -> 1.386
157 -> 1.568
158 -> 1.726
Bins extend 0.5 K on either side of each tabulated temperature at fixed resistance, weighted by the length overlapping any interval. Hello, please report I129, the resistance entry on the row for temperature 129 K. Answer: 2.621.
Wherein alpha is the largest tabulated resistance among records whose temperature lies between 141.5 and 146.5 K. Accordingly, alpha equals 2.785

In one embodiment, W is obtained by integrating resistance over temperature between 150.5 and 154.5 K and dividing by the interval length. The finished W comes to 1.2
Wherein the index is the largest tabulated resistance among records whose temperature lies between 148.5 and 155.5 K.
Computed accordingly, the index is 1.778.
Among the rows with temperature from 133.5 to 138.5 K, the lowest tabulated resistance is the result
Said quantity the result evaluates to 2.714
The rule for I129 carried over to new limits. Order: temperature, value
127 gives 2.763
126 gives 2.713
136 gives 2.894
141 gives 3.01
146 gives 2.479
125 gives 2.632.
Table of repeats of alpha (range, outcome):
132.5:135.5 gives 2.886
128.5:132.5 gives 2.914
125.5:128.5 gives 2.763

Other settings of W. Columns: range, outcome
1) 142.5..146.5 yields 2.64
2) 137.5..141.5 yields 2.92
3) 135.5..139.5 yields 2.91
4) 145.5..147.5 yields 2.36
